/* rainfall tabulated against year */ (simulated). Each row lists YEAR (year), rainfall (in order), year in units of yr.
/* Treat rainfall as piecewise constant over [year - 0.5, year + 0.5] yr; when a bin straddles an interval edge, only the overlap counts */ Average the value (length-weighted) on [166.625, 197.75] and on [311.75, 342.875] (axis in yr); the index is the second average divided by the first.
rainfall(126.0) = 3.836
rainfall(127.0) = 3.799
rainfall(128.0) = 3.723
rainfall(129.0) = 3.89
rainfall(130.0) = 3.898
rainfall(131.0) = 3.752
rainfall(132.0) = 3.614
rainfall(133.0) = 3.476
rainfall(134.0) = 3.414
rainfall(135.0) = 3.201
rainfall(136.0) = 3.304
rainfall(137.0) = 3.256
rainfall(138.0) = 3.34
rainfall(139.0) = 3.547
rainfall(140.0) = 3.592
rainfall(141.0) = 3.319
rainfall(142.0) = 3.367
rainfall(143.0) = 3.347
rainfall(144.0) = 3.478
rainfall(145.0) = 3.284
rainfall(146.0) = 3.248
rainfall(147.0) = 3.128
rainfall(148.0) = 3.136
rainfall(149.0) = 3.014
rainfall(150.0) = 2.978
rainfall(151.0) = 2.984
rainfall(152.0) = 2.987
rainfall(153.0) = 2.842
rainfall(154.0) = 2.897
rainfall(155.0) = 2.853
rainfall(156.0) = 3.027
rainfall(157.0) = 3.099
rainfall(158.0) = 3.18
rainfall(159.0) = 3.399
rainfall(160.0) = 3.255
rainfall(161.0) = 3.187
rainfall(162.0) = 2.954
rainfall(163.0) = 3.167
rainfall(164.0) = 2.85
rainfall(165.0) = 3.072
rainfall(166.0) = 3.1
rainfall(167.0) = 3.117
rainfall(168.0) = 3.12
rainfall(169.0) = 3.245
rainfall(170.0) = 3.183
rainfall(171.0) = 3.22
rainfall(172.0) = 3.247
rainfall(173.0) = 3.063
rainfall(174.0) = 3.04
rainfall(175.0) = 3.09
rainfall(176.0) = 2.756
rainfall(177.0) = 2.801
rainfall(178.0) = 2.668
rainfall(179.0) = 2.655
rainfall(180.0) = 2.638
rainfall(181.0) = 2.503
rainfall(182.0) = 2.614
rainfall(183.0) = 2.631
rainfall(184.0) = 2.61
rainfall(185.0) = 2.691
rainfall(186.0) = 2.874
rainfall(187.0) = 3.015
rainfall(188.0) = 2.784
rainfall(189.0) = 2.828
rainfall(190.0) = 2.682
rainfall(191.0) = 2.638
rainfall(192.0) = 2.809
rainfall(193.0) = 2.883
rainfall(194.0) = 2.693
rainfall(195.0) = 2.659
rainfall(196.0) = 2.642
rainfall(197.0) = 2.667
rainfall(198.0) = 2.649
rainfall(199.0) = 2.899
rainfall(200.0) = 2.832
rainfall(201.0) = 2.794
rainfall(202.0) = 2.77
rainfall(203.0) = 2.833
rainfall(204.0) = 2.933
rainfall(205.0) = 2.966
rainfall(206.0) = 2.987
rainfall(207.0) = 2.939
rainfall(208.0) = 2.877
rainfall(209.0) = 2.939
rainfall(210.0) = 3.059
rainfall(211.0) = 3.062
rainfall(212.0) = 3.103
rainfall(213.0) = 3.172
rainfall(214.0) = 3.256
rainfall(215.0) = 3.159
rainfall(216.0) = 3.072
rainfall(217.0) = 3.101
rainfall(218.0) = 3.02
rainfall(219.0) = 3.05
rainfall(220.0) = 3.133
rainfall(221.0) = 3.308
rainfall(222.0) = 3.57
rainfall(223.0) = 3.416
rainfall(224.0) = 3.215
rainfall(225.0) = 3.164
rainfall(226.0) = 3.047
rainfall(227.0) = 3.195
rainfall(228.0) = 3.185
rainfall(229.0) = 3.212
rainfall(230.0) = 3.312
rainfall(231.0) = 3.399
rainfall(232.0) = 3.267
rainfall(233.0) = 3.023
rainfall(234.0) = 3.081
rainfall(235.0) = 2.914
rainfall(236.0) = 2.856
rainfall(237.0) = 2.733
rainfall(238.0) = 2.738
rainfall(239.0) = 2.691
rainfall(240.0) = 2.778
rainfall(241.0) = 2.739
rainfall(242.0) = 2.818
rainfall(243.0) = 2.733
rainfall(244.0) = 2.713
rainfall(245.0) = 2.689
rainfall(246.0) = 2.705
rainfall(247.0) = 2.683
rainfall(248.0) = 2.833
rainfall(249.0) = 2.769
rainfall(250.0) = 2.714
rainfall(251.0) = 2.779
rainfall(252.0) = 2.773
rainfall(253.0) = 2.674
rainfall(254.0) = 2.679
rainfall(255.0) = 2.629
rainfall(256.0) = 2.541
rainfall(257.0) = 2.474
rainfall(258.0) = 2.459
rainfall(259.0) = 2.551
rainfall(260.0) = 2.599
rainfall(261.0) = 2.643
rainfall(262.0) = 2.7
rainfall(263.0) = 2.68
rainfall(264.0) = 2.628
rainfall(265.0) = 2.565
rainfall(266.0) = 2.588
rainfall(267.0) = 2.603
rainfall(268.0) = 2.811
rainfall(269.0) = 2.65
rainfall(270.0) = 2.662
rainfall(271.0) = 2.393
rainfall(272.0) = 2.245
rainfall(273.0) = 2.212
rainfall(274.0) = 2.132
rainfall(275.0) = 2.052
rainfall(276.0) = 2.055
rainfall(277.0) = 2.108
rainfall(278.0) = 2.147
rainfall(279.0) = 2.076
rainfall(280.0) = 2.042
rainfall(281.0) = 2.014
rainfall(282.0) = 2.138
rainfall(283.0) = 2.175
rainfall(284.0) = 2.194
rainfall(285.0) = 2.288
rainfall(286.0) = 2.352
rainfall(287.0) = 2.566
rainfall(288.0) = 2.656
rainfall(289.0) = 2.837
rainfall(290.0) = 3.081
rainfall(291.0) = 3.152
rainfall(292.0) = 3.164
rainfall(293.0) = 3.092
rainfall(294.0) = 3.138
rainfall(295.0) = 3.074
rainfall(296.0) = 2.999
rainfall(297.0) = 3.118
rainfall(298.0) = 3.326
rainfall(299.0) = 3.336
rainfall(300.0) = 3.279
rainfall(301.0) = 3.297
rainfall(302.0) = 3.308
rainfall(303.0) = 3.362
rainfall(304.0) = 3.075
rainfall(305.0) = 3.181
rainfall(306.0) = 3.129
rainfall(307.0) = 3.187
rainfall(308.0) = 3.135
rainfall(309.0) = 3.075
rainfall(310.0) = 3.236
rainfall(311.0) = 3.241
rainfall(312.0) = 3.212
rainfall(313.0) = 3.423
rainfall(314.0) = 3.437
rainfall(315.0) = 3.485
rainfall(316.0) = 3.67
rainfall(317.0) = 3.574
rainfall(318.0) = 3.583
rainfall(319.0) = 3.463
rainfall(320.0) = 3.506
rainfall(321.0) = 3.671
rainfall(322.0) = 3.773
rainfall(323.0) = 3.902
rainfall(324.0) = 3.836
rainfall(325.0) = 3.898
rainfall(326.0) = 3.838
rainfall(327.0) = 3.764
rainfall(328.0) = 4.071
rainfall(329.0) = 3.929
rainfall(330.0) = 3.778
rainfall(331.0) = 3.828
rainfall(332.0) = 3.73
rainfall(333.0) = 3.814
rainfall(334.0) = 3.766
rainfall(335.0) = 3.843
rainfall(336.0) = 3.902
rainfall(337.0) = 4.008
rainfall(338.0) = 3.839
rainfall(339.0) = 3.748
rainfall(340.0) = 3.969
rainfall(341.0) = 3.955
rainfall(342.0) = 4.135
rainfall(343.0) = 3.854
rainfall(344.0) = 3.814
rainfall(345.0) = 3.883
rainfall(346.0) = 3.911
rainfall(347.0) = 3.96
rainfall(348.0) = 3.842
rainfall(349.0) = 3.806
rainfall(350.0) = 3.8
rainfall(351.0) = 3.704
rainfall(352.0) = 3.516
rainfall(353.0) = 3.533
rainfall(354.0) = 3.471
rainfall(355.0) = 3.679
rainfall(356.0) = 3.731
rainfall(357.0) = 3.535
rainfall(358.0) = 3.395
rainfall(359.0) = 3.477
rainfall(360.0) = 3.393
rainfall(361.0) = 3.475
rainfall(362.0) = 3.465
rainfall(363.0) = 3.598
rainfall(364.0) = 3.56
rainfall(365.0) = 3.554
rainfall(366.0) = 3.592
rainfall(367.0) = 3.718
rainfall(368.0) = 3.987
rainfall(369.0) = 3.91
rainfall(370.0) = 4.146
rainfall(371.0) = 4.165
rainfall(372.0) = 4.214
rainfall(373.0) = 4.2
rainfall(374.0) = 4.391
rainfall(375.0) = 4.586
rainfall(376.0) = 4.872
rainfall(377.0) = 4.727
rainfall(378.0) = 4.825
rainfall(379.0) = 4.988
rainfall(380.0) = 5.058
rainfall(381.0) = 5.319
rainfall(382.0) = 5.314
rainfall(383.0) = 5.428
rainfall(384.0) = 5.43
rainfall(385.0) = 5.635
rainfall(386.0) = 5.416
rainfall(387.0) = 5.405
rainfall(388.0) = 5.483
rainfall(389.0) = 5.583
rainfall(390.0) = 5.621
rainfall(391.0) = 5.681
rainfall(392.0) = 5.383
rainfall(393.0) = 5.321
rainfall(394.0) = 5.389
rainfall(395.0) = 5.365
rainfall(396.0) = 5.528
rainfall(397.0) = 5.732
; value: 1.3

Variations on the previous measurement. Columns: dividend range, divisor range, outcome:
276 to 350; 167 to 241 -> 1.13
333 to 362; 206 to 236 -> 1.19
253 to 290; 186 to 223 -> 0.83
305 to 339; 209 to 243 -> 1.18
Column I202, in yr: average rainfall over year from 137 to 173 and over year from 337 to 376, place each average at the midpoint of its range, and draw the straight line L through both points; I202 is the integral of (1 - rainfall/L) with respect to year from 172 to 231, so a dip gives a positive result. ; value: 6.7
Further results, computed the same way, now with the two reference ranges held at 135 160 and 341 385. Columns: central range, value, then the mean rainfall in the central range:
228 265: 8.4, 2.79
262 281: 6.8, 2.37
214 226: 1.0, 3.2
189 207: 3.2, 2.79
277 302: 7.0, 2.73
